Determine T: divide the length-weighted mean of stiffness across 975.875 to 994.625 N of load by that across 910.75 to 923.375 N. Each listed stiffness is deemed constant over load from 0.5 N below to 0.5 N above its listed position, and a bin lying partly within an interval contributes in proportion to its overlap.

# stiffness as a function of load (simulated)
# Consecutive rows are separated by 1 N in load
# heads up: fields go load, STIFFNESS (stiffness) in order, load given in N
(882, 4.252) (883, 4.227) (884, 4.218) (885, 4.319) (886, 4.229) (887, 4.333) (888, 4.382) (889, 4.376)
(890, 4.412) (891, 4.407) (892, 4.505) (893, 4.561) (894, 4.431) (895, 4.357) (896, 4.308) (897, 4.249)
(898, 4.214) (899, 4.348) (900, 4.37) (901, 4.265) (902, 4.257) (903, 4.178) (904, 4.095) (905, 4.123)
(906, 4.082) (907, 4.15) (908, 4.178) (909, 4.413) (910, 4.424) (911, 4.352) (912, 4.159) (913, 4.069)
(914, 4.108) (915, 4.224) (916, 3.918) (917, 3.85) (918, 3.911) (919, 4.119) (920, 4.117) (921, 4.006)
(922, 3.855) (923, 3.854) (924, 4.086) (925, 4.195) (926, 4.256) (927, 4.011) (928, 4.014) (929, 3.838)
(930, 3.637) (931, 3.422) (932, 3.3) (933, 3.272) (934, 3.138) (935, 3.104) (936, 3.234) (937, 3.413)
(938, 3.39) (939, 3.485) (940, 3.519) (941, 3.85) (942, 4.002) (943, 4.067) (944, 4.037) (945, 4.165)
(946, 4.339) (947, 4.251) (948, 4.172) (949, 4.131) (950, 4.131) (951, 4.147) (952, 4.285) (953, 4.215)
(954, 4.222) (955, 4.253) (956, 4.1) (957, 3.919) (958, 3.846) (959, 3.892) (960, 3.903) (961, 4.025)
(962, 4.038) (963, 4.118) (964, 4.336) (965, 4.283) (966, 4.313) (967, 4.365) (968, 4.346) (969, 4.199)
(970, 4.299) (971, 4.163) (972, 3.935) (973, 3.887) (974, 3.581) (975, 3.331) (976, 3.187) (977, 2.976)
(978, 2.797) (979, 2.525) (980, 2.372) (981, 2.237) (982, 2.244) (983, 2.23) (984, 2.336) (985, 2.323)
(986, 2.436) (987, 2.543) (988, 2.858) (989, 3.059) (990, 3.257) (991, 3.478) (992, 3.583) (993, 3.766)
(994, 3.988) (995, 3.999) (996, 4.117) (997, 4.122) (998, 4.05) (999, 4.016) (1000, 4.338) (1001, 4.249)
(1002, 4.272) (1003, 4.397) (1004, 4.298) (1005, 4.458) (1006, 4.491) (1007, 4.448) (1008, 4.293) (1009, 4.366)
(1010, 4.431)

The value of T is 0.7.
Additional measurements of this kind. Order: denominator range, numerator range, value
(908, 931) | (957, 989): 0.84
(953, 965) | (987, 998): 0.88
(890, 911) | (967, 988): 0.73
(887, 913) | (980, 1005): 0.80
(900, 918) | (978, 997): 0.72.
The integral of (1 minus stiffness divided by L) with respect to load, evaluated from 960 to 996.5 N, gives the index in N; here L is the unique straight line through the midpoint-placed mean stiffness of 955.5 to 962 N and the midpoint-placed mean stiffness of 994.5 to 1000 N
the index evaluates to 5.3 N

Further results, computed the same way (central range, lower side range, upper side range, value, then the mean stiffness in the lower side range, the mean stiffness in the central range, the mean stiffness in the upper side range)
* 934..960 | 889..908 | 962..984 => -0.99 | 4.29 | 3.91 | 3.5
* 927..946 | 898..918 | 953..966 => 2.28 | 4.18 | 3.63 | 4.09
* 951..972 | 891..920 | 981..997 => -4.20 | 4.22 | 4.15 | 3.09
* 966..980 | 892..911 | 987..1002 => 0.87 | 4.29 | 3.64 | 3.75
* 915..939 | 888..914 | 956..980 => 2.14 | 4.29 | 3.74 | 3.81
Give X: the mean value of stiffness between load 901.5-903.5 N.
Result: 4.22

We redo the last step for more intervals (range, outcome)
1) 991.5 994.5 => 3.78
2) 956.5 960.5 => 3.89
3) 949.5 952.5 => 4.19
